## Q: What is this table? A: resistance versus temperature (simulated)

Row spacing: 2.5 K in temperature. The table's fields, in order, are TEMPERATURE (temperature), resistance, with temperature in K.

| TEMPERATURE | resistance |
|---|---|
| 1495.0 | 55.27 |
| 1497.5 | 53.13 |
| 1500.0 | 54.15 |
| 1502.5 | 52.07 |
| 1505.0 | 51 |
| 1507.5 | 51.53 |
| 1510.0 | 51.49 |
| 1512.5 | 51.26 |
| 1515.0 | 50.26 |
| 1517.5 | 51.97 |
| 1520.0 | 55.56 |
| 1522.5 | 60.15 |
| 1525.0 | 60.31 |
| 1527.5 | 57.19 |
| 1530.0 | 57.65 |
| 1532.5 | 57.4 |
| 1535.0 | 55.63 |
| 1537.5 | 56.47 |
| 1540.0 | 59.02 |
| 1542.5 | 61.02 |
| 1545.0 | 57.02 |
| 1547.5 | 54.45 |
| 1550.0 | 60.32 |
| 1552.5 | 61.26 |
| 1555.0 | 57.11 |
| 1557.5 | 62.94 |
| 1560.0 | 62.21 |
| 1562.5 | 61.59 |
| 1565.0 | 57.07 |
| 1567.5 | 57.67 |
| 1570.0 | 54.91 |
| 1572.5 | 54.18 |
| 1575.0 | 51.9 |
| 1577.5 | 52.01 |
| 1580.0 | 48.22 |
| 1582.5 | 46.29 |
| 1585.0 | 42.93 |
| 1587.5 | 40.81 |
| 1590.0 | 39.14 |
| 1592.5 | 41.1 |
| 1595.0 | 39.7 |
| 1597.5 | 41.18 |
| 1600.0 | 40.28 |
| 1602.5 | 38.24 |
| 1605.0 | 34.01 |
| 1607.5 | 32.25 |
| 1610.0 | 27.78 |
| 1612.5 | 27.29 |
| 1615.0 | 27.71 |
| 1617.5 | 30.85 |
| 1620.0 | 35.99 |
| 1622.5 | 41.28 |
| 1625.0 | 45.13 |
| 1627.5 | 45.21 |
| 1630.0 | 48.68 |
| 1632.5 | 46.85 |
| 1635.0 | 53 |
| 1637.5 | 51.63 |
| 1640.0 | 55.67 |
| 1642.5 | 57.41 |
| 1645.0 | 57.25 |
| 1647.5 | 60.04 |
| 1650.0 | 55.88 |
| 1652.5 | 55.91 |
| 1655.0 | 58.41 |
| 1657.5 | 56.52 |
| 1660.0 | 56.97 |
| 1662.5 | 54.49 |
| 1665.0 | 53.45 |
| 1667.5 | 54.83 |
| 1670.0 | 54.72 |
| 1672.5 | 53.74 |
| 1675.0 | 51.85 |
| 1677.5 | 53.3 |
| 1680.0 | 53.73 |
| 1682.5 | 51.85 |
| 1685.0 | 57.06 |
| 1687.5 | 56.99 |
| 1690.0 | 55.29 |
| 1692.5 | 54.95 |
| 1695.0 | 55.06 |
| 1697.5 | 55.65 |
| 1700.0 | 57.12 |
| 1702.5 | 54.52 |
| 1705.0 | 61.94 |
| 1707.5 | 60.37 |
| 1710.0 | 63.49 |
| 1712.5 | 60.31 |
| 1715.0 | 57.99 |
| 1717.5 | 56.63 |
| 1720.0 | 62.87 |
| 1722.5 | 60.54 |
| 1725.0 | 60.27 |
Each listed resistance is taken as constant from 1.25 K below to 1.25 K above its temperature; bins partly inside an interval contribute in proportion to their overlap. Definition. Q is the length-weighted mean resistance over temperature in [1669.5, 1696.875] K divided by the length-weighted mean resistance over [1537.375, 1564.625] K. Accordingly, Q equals 0.9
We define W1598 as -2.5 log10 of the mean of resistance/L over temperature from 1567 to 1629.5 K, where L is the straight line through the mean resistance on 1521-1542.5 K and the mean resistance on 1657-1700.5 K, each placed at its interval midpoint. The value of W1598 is 0.343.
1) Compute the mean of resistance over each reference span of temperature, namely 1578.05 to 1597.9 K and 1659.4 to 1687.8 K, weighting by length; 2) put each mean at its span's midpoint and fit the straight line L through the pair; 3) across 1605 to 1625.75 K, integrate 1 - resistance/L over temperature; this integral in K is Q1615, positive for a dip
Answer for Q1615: 5.9 K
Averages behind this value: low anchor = 42.8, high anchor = 54.3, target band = 33.3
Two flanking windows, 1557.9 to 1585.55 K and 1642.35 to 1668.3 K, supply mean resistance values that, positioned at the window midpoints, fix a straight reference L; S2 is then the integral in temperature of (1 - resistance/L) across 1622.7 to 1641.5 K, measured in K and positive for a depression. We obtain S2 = 2.3 K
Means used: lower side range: 54.1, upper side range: 56.5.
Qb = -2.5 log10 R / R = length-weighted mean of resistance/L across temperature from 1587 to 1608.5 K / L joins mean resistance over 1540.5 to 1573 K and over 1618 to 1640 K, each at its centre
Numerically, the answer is 0.32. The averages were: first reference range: 58.7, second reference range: 46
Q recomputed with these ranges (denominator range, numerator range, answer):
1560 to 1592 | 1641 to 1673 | 1.11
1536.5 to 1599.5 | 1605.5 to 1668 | 0.90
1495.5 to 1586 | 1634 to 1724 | 1.02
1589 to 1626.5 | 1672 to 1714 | 1.56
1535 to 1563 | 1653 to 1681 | 0.93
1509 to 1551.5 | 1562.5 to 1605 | 0.83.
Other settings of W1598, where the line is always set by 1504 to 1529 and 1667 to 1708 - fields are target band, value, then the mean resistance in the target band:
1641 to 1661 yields -0.042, 57.3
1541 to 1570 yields -0.090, 59.1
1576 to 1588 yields 0.175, 46.5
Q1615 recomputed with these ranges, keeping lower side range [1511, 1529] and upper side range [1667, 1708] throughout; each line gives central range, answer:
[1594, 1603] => 2.5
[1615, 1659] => 4.5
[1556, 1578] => -0.8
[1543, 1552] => -0.4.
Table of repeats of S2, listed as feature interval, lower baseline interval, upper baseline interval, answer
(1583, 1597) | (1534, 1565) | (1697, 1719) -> 4.25 K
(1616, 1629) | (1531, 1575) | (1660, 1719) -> 3.97 K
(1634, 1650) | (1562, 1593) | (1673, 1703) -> -0.97 K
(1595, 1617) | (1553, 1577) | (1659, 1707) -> 8.90 K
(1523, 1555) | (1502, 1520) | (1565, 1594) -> -4.99 K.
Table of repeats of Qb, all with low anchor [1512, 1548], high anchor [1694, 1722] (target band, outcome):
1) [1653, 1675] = 0.058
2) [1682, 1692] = 0.057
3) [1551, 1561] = -0.074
